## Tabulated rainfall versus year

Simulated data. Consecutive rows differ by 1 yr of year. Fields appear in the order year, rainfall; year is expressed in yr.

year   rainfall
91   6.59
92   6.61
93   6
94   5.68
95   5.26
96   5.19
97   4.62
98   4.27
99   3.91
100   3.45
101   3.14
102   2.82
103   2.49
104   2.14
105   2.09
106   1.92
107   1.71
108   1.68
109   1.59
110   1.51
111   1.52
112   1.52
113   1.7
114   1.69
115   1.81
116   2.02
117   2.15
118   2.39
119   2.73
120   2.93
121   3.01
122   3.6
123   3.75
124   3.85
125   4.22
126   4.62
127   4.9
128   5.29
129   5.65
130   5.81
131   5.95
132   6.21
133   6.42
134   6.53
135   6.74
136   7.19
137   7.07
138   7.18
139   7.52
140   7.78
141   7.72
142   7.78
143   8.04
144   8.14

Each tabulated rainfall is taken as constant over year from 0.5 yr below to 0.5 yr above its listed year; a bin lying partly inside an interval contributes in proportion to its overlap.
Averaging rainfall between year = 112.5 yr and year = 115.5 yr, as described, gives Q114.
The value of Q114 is 1.73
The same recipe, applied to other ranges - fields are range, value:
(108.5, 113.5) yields 1.57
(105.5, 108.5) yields 1.77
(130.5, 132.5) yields 6.08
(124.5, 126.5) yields 4.42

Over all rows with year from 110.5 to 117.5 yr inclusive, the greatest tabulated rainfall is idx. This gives 2.15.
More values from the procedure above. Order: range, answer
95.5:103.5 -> 5.19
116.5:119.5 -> 2.73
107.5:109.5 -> 1.68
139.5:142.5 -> 7.78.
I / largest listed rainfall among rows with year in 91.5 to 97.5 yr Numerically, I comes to 6.61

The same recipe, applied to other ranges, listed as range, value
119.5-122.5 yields 3.6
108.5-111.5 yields 1.59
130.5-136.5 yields 7.19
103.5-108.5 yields 2.14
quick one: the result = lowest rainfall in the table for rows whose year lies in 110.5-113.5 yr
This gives 1.52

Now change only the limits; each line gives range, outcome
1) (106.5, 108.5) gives 1.68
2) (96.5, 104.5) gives 2.14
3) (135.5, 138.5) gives 7.07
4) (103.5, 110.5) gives 1.51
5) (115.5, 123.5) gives 2.02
